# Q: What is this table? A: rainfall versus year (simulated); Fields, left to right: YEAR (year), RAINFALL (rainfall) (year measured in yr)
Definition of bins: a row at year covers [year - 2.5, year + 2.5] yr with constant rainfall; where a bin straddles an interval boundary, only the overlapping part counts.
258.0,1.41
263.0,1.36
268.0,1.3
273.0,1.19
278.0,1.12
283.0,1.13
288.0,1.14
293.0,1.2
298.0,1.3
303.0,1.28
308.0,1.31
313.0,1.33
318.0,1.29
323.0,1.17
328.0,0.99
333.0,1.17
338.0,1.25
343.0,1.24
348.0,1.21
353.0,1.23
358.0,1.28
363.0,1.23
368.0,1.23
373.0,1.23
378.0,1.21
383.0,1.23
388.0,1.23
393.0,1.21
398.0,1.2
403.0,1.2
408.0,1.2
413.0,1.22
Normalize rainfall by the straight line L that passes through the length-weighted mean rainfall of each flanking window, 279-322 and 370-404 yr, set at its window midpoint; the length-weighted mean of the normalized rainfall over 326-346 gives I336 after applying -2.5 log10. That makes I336 0.06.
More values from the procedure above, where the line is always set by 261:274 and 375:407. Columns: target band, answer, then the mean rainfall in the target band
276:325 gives 0.036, 1.23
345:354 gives 0.017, 1.22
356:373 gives -0.012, 1.24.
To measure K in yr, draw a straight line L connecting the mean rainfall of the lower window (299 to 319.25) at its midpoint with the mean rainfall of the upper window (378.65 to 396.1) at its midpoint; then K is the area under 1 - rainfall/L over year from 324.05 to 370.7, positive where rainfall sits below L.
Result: 2.2 yr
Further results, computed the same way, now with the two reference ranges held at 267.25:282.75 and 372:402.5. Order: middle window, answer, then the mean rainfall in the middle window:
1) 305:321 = -1.49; 1.3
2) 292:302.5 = -0.65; 1.26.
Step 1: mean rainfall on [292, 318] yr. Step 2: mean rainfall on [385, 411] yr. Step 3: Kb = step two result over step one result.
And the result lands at 0.94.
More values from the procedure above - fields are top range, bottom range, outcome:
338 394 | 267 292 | 1.05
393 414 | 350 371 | 0.97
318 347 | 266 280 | 0.98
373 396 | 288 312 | 0.97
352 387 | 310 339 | 1.03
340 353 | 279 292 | 1.08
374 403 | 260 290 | 1.00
